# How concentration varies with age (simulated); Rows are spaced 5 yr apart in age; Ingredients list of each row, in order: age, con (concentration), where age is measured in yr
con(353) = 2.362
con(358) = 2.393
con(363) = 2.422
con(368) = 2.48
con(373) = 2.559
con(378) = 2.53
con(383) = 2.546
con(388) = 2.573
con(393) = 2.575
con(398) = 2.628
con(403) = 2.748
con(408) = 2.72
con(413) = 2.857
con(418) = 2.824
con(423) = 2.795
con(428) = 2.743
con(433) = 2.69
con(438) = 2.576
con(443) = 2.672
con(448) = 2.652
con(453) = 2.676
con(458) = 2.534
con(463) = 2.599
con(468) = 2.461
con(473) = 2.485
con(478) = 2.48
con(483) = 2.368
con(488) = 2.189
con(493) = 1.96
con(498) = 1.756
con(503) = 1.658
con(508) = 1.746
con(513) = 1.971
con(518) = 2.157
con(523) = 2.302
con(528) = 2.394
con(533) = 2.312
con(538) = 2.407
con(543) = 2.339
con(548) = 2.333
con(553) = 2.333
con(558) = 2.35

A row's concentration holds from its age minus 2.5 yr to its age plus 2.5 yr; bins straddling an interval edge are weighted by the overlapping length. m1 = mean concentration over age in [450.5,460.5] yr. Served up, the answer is 2.6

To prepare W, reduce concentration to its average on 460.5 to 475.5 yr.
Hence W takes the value 2.52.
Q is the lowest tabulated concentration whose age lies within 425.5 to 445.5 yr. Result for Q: 2.576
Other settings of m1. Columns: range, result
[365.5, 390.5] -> 2.54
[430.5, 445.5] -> 2.65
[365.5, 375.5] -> 2.52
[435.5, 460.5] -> 2.62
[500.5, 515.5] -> 1.79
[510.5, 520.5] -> 2.06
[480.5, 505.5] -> 1.99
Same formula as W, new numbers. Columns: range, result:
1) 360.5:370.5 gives 2.45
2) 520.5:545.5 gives 2.35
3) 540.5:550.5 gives 2.34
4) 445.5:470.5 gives 2.58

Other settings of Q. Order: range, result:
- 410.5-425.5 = 2.795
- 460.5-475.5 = 2.461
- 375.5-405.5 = 2.53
